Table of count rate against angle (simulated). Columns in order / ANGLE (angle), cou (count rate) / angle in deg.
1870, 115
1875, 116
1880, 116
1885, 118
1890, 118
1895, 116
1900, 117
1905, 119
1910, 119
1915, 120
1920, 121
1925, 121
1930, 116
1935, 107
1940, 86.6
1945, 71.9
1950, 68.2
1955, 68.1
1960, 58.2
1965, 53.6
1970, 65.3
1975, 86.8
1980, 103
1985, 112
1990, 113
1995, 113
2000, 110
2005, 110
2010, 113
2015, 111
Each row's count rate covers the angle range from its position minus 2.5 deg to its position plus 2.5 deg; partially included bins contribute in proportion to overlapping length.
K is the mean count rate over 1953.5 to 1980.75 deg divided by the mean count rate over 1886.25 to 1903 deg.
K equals 0.60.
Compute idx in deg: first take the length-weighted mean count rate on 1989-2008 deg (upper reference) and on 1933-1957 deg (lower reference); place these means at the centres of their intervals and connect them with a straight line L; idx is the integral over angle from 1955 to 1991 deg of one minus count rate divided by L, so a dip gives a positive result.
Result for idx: 5.7 deg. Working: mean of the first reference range 80.1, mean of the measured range 82.2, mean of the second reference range 111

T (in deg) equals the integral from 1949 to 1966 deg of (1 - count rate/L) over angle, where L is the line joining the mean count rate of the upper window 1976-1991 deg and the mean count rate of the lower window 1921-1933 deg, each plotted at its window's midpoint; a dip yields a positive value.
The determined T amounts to 7.57 deg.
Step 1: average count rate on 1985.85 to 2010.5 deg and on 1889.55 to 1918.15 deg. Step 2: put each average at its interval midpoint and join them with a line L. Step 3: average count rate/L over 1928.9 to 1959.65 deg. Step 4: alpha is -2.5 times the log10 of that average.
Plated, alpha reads 0.36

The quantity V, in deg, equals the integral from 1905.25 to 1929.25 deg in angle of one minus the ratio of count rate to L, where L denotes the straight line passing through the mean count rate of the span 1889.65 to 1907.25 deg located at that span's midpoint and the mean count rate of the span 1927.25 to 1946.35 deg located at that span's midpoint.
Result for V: -2.8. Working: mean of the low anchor 117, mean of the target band 120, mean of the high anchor 97.1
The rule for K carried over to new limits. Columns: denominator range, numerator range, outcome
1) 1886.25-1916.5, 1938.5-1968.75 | 0.57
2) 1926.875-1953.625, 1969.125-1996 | 1.12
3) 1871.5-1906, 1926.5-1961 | 0.72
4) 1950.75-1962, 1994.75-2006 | 1.73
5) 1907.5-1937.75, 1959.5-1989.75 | 0.72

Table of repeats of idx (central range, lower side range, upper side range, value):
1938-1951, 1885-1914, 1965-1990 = 3.31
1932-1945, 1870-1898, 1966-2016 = 1.96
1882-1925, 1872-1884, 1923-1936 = -1.06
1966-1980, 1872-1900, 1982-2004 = 4.24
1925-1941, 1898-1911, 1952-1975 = -2.61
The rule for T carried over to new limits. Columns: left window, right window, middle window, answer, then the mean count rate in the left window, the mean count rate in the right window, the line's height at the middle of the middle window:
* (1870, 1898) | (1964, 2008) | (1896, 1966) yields 7.25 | 117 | 97.9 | 108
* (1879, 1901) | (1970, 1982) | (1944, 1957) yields 3.73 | 117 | 88.4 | 96.9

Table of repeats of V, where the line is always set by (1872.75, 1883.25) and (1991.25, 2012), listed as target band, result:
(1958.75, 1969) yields 5.08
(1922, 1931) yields -0.37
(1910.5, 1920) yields -0.44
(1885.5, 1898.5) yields -0.17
